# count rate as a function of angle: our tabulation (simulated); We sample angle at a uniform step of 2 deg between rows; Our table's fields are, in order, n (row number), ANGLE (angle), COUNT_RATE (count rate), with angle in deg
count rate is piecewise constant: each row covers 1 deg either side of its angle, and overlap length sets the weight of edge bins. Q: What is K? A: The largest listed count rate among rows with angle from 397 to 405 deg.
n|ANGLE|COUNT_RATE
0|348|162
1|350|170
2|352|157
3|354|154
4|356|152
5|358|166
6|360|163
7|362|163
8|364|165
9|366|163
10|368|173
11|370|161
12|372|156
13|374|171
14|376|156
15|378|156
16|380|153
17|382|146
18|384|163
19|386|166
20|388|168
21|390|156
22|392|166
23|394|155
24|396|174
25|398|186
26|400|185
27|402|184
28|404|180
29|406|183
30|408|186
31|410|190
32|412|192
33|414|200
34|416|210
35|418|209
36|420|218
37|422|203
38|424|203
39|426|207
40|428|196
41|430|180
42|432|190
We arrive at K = 186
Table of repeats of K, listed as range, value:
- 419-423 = 218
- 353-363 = 166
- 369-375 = 171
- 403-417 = 210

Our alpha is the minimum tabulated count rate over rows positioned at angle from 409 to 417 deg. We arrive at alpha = 190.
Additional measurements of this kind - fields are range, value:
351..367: 152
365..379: 156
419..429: 196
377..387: 146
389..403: 155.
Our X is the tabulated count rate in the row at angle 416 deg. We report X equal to 210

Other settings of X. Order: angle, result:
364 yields 165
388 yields 168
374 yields 171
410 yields 190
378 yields 156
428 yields 196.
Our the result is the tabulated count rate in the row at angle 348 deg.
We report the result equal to 162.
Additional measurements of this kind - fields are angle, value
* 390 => 156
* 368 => 173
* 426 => 207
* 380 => 153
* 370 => 161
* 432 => 190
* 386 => 166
